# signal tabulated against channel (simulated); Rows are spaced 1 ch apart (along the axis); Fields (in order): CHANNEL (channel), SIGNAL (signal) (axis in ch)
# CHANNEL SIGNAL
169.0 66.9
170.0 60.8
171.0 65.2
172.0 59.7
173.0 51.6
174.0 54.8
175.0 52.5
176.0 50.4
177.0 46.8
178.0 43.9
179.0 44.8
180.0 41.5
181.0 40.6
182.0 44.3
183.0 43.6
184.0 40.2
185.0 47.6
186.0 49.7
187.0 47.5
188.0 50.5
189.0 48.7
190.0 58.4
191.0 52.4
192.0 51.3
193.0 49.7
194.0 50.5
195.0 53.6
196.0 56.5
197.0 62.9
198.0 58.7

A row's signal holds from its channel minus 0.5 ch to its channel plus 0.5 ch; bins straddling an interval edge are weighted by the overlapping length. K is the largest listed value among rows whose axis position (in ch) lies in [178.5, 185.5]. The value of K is 47.6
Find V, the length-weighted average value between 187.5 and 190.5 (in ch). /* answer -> 52.5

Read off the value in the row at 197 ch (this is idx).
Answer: 62.9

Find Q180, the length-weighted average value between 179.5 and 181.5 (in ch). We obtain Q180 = 41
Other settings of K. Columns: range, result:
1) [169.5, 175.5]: 65.2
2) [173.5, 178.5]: 54.8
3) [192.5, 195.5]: 53.6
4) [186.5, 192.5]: 58.4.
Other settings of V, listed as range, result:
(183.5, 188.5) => 47.1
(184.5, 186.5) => 48.7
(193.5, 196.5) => 53.5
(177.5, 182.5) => 43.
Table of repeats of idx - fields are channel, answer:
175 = 52.5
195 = 53.6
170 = 60.8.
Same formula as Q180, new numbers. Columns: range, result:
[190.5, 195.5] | 51.5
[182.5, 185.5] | 43.8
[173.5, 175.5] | 53.6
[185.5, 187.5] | 48.6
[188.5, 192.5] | 52.7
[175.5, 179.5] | 46.5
